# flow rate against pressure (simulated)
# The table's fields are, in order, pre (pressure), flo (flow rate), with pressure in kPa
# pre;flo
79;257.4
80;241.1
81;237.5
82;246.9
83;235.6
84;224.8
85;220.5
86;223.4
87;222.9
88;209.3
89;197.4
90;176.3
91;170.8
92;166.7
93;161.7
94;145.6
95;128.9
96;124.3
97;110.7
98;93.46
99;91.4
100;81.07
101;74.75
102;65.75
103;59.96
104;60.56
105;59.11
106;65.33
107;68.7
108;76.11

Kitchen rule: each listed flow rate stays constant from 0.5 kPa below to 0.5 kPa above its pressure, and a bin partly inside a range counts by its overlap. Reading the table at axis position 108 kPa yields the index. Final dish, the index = 76.11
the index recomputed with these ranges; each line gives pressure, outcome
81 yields 237.5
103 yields 59.96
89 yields 197.4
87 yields 222.9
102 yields 65.75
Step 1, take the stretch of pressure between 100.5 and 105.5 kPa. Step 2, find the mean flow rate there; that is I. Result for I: 64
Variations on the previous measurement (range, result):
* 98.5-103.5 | 74.6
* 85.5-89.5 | 213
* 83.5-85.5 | 223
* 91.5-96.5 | 145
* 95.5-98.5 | 109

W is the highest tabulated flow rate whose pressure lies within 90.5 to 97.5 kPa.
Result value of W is 170.8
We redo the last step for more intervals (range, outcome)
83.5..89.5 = 224.8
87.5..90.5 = 209.3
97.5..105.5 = 93.46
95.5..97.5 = 124.3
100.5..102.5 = 74.75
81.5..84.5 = 246.9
